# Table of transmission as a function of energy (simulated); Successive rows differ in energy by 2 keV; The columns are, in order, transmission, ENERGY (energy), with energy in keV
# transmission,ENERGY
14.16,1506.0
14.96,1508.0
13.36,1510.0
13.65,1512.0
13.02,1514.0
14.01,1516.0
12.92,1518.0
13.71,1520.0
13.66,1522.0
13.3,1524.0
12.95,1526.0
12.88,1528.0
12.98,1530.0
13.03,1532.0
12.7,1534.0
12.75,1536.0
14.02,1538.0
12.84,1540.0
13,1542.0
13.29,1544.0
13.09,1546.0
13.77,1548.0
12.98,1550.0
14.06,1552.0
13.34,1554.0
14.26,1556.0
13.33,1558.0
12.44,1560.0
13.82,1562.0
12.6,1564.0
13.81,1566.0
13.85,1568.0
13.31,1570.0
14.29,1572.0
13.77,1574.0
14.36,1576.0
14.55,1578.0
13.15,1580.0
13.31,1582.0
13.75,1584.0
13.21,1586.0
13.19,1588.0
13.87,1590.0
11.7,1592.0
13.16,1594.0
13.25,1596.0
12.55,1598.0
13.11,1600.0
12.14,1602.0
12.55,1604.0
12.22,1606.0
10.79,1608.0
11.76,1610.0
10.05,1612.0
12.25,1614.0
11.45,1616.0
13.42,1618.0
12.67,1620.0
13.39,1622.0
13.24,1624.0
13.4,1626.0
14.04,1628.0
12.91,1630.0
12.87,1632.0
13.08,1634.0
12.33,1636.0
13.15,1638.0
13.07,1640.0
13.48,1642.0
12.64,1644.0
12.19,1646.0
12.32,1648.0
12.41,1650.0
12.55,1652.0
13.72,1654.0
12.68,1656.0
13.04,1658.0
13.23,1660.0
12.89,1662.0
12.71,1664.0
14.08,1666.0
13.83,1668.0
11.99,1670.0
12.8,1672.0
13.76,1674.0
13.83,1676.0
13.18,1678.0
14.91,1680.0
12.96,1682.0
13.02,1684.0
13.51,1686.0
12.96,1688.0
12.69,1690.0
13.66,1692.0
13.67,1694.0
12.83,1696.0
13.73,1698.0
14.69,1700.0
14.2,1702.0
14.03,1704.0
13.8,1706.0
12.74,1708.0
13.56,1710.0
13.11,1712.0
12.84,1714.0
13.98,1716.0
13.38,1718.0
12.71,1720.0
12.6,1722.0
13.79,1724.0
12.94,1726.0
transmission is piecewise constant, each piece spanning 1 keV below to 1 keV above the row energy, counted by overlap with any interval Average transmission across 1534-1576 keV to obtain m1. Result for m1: 13.4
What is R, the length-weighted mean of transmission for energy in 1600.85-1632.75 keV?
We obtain 12.4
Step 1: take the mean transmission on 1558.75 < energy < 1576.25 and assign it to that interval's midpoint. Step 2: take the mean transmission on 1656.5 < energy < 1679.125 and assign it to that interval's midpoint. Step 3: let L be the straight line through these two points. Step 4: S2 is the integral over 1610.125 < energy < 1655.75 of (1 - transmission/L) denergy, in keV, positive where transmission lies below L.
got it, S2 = 2.0 keV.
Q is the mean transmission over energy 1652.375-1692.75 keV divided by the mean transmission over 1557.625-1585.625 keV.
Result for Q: 0.98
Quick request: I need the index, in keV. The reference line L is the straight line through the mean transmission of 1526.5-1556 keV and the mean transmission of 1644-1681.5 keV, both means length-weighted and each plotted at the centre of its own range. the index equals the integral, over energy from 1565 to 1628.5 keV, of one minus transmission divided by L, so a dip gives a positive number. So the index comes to 0.9 keV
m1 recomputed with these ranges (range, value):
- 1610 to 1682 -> 12.9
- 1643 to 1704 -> 13.2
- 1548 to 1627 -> 13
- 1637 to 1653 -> 12.7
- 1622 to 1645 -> 13.1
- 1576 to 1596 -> 13.4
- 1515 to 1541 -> 13.2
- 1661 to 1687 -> 13.3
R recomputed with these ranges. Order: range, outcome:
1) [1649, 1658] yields 12.9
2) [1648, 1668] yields 13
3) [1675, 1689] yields 13.5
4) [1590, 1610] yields 12.4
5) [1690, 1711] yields 13.6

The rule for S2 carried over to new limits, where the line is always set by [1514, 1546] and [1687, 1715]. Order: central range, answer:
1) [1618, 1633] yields 0.13 keV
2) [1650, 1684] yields 0.46 keV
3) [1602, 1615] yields 1.63 keV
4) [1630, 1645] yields 0.47 keV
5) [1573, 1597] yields -0.29 keV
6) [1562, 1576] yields -0.44 keV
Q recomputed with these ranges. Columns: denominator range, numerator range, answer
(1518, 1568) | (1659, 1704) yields 1.01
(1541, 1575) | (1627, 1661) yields 0.96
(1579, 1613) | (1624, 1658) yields 1.03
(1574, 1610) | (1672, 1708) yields 1.05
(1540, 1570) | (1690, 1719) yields 1.01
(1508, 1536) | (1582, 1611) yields 0.95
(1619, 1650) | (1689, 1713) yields 1.05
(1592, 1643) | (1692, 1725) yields 1.07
